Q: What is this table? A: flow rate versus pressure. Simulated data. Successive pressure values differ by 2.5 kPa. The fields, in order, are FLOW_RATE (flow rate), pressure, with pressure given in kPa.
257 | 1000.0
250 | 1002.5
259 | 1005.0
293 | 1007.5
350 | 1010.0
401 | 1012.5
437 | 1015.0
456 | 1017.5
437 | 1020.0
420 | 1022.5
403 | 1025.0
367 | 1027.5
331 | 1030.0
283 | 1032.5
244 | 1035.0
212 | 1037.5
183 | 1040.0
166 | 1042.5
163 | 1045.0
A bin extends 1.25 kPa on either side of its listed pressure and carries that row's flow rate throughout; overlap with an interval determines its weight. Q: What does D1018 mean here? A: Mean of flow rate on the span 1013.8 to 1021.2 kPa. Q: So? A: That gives 443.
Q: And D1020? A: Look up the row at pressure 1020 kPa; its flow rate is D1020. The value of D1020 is 437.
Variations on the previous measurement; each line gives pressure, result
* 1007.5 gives 293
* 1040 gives 183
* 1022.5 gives 420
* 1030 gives 331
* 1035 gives 244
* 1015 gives 437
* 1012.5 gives 401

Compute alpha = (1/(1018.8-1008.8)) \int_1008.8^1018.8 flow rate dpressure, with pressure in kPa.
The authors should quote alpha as 411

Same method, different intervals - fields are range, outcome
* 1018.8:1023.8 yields 428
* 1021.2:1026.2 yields 412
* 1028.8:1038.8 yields 267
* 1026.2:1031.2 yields 350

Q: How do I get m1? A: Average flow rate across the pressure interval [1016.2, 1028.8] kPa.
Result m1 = 416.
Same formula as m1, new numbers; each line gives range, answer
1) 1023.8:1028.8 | 384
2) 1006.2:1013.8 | 348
